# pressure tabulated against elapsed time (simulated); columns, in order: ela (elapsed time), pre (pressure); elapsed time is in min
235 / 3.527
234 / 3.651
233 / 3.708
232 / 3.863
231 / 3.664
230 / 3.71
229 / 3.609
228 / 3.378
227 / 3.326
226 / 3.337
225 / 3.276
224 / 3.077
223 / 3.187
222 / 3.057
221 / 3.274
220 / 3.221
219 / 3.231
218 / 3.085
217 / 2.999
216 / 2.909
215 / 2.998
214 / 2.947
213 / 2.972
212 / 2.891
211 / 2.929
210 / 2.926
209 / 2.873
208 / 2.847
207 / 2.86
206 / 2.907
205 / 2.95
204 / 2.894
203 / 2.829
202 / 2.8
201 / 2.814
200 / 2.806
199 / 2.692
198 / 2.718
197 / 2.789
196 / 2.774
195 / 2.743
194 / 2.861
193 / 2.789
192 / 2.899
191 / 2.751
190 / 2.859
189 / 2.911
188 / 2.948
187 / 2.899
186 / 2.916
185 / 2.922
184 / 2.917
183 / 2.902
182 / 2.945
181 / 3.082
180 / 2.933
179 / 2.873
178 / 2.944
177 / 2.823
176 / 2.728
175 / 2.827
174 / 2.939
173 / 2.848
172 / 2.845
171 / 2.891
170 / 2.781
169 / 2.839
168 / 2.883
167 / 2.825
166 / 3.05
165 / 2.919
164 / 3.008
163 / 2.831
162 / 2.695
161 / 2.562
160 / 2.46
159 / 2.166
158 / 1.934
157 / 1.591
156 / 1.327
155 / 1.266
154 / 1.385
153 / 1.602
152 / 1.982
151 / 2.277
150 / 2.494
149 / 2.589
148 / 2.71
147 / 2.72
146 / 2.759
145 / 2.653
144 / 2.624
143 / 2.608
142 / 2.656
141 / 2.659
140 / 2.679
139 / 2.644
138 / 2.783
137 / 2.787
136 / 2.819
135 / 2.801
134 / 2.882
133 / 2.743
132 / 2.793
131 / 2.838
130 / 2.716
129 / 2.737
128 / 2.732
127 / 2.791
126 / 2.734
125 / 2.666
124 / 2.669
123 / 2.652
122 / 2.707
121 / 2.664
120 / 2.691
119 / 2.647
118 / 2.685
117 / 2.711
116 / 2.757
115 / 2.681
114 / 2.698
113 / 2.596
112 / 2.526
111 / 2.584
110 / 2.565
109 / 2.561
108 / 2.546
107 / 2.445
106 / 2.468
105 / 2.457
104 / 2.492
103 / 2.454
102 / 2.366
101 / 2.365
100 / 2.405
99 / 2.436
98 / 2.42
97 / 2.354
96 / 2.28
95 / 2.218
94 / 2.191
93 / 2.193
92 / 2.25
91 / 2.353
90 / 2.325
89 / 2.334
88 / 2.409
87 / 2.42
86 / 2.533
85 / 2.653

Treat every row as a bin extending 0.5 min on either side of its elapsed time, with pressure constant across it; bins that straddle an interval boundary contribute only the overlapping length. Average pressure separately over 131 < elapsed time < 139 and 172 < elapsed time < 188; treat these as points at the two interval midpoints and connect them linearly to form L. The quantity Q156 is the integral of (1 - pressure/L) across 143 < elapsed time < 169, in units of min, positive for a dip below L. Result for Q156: 4.2 min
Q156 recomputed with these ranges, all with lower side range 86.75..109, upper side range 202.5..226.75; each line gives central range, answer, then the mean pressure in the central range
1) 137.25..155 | 1.40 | 2.43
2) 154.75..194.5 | 1.23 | 2.72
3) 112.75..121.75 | -0.73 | 2.68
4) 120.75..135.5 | -1.16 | 2.74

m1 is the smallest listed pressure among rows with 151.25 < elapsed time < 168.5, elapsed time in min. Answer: 1.266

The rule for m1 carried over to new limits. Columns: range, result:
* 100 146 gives 2.365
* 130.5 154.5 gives 1.385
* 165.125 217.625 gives 2.692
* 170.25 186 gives 2.728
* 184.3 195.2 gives 2.743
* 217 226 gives 2.999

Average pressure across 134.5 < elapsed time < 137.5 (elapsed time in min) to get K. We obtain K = 2.8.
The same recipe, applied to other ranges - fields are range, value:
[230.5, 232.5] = 3.76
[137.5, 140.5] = 2.7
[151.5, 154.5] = 1.66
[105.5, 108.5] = 2.49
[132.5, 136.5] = 2.81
